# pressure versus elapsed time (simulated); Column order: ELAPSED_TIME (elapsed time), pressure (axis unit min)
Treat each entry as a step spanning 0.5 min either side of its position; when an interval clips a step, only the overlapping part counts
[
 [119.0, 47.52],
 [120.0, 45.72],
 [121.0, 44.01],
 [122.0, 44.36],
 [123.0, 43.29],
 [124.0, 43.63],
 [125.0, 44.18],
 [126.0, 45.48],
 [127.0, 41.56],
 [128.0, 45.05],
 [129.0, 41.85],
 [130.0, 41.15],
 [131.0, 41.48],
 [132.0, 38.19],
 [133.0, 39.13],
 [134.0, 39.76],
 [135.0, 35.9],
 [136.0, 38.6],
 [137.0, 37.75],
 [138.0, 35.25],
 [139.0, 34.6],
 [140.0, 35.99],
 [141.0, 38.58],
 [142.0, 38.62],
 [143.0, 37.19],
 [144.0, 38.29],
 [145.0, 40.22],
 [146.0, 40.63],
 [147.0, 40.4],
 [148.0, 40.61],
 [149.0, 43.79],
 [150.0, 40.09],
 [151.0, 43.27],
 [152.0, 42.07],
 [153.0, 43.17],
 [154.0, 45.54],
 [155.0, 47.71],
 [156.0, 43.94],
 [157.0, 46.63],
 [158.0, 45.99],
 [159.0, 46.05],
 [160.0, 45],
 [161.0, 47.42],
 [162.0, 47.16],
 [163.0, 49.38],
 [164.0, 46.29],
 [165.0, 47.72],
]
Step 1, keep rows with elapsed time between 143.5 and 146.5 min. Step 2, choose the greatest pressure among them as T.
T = 40.63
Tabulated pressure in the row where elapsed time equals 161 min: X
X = 47.42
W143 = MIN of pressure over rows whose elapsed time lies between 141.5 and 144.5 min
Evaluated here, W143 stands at 37.19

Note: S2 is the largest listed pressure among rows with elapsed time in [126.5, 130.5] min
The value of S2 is 45.05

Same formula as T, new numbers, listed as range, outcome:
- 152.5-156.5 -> 47.71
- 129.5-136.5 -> 41.48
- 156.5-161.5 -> 47.42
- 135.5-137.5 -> 38.6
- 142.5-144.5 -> 38.29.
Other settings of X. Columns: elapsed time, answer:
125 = 44.18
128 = 45.05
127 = 41.56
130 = 41.15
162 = 47.16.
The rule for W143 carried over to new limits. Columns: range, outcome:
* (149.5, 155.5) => 40.09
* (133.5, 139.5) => 34.6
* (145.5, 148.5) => 40.4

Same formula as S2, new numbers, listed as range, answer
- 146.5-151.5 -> 43.79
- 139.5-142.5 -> 38.62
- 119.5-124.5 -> 45.72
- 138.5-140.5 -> 35.99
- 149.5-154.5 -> 45.54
